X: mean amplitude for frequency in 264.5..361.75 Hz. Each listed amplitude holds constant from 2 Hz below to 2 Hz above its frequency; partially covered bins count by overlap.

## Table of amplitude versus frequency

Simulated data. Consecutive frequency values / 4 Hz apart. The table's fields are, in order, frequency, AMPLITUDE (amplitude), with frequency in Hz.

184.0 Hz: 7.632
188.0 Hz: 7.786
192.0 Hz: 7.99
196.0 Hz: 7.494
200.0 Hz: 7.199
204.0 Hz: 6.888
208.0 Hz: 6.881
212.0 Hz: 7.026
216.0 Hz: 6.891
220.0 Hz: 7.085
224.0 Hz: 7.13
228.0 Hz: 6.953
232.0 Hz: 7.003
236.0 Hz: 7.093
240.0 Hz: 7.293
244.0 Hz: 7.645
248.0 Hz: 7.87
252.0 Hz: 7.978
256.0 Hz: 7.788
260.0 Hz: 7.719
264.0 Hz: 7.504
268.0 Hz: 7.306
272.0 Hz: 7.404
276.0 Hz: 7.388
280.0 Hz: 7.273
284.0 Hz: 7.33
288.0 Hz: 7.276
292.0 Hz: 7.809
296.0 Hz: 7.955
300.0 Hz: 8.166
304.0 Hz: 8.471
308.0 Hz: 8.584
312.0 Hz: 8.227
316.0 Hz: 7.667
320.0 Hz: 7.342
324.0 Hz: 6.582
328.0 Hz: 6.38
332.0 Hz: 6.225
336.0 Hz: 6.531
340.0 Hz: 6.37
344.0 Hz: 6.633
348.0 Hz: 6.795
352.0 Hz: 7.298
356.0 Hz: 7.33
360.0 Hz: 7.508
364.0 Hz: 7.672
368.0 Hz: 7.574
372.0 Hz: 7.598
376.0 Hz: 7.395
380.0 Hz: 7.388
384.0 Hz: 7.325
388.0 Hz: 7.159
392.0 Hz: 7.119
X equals 7.33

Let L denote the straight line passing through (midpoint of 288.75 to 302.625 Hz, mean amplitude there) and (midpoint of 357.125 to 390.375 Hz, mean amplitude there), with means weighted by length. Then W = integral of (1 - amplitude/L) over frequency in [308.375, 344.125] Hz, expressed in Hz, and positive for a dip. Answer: 3.6 Hz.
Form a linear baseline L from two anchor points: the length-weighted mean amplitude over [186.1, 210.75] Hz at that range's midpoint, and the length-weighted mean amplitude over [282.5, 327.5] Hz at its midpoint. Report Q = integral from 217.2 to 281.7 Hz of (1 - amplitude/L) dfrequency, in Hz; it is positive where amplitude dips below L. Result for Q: 1.2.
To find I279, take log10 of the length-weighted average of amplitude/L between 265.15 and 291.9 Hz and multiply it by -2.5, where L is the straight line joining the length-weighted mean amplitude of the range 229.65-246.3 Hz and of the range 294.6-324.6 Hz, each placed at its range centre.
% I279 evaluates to 0.04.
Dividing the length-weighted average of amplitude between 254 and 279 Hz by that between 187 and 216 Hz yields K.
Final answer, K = 1.0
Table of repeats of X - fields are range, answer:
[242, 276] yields 7.64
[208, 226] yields 7.02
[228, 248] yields 7.29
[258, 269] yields 7.53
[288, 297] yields 7.74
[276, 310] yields 7.83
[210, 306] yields 7.47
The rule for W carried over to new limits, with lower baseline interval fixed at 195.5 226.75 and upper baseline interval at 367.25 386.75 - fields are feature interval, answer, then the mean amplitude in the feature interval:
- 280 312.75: -3.0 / 7.92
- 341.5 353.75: 0.8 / 6.88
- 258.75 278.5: -0.7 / 7.45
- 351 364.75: -0.1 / 7.44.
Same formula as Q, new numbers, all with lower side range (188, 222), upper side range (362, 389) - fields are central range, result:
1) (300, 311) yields -1.6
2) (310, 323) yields -0.5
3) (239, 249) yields -0.5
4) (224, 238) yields 0.4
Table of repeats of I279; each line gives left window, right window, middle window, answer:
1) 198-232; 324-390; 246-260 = -0.12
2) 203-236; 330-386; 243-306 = -0.09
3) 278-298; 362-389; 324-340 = 0.17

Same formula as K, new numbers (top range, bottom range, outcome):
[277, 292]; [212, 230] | 1.05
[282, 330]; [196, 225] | 1.09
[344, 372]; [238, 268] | 0.96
